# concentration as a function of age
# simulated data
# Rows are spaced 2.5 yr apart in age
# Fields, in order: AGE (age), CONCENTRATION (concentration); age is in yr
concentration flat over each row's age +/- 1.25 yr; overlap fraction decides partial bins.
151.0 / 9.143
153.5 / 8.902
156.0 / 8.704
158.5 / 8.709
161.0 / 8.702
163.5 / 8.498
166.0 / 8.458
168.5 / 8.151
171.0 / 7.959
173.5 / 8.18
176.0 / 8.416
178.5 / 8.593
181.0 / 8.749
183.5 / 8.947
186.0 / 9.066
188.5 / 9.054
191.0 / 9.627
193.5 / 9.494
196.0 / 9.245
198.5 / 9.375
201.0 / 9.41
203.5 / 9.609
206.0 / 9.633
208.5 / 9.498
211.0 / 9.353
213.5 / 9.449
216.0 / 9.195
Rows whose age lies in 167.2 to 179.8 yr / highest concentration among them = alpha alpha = 8.593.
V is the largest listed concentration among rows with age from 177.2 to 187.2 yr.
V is 9.066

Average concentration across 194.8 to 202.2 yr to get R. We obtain 9.34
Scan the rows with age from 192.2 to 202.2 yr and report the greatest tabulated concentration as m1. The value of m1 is 9.494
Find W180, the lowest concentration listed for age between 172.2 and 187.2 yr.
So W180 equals 8.18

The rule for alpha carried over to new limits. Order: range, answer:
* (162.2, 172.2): 8.498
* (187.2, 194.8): 9.627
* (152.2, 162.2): 8.902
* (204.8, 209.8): 9.633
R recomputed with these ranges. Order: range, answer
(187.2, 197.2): 9.35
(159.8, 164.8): 8.6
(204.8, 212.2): 9.49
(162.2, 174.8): 8.25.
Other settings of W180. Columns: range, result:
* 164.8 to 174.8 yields 7.959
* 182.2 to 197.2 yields 8.947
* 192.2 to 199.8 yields 9.245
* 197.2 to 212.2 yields 9.353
